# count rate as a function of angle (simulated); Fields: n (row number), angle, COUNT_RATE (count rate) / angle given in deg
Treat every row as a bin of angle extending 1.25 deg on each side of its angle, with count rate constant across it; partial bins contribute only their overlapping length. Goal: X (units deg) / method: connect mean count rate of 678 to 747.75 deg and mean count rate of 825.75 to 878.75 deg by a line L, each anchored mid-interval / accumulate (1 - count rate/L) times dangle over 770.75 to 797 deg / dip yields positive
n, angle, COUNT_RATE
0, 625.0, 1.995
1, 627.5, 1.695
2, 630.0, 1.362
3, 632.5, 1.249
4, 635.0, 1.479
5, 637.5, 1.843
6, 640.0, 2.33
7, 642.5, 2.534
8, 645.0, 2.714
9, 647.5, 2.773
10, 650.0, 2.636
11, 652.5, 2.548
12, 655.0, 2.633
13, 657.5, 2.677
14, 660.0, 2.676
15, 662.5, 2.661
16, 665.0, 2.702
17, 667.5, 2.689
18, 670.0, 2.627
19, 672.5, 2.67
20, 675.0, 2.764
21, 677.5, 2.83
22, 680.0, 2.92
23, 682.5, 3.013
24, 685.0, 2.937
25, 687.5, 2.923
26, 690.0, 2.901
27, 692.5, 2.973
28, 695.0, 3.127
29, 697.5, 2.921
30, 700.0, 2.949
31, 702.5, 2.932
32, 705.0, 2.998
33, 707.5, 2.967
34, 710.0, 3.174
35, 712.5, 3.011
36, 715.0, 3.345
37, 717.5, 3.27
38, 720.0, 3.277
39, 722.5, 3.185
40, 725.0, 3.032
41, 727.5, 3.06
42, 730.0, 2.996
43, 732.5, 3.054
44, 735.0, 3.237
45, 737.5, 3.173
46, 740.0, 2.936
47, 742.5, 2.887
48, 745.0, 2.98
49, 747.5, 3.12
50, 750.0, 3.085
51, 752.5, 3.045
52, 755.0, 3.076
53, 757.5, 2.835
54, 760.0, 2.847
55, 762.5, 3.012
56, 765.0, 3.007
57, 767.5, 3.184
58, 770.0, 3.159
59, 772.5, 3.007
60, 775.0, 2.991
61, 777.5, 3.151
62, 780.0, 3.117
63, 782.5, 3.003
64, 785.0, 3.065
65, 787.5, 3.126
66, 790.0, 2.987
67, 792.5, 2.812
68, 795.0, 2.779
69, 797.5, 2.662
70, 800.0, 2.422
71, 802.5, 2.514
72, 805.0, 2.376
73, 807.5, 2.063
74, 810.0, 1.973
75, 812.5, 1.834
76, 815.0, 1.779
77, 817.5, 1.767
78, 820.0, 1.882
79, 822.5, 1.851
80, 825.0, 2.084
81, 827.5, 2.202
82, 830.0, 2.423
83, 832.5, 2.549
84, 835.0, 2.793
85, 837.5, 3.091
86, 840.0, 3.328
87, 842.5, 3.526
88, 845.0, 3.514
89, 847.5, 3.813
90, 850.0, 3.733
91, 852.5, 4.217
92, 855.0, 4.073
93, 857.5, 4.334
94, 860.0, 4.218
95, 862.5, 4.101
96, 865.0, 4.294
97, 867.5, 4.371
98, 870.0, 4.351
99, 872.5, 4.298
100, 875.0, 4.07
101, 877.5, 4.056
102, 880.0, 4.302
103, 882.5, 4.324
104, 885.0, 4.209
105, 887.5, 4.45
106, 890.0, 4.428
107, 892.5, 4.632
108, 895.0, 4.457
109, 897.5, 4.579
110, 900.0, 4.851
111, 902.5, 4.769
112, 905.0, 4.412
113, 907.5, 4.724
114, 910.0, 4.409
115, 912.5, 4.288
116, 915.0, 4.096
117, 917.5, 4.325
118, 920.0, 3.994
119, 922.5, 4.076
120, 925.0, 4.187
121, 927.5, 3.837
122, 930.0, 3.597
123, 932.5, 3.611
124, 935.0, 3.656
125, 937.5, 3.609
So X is 2.84 deg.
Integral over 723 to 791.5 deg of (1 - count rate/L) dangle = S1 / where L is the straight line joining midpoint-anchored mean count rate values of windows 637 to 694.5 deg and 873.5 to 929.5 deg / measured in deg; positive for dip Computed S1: 6.0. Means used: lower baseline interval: 2.71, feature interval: 3.04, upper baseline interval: 4.33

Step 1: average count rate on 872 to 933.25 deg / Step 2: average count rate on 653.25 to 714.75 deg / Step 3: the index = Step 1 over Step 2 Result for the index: 1.49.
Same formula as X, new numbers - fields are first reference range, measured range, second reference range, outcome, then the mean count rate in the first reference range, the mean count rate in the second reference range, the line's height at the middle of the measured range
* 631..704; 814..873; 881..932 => 9.7 deg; 2.64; 4.32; 3.88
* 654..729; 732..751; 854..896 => 1.4 deg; 2.93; 4.29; 3.3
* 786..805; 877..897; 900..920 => -1.4 deg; 2.74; 4.43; 4.09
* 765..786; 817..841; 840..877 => 8.4 deg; 3.08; 4.04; 3.7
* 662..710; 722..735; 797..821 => -2.3 deg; 2.88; 2.11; 2.61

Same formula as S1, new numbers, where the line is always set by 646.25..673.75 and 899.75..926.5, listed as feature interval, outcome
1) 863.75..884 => -0.8 deg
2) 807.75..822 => 7.1 deg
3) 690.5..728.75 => -1.1 deg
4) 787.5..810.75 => 6.7 deg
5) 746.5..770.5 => 2.1 deg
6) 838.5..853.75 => 0.9 deg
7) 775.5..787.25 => 1.3 deg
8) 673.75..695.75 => -0.8 deg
